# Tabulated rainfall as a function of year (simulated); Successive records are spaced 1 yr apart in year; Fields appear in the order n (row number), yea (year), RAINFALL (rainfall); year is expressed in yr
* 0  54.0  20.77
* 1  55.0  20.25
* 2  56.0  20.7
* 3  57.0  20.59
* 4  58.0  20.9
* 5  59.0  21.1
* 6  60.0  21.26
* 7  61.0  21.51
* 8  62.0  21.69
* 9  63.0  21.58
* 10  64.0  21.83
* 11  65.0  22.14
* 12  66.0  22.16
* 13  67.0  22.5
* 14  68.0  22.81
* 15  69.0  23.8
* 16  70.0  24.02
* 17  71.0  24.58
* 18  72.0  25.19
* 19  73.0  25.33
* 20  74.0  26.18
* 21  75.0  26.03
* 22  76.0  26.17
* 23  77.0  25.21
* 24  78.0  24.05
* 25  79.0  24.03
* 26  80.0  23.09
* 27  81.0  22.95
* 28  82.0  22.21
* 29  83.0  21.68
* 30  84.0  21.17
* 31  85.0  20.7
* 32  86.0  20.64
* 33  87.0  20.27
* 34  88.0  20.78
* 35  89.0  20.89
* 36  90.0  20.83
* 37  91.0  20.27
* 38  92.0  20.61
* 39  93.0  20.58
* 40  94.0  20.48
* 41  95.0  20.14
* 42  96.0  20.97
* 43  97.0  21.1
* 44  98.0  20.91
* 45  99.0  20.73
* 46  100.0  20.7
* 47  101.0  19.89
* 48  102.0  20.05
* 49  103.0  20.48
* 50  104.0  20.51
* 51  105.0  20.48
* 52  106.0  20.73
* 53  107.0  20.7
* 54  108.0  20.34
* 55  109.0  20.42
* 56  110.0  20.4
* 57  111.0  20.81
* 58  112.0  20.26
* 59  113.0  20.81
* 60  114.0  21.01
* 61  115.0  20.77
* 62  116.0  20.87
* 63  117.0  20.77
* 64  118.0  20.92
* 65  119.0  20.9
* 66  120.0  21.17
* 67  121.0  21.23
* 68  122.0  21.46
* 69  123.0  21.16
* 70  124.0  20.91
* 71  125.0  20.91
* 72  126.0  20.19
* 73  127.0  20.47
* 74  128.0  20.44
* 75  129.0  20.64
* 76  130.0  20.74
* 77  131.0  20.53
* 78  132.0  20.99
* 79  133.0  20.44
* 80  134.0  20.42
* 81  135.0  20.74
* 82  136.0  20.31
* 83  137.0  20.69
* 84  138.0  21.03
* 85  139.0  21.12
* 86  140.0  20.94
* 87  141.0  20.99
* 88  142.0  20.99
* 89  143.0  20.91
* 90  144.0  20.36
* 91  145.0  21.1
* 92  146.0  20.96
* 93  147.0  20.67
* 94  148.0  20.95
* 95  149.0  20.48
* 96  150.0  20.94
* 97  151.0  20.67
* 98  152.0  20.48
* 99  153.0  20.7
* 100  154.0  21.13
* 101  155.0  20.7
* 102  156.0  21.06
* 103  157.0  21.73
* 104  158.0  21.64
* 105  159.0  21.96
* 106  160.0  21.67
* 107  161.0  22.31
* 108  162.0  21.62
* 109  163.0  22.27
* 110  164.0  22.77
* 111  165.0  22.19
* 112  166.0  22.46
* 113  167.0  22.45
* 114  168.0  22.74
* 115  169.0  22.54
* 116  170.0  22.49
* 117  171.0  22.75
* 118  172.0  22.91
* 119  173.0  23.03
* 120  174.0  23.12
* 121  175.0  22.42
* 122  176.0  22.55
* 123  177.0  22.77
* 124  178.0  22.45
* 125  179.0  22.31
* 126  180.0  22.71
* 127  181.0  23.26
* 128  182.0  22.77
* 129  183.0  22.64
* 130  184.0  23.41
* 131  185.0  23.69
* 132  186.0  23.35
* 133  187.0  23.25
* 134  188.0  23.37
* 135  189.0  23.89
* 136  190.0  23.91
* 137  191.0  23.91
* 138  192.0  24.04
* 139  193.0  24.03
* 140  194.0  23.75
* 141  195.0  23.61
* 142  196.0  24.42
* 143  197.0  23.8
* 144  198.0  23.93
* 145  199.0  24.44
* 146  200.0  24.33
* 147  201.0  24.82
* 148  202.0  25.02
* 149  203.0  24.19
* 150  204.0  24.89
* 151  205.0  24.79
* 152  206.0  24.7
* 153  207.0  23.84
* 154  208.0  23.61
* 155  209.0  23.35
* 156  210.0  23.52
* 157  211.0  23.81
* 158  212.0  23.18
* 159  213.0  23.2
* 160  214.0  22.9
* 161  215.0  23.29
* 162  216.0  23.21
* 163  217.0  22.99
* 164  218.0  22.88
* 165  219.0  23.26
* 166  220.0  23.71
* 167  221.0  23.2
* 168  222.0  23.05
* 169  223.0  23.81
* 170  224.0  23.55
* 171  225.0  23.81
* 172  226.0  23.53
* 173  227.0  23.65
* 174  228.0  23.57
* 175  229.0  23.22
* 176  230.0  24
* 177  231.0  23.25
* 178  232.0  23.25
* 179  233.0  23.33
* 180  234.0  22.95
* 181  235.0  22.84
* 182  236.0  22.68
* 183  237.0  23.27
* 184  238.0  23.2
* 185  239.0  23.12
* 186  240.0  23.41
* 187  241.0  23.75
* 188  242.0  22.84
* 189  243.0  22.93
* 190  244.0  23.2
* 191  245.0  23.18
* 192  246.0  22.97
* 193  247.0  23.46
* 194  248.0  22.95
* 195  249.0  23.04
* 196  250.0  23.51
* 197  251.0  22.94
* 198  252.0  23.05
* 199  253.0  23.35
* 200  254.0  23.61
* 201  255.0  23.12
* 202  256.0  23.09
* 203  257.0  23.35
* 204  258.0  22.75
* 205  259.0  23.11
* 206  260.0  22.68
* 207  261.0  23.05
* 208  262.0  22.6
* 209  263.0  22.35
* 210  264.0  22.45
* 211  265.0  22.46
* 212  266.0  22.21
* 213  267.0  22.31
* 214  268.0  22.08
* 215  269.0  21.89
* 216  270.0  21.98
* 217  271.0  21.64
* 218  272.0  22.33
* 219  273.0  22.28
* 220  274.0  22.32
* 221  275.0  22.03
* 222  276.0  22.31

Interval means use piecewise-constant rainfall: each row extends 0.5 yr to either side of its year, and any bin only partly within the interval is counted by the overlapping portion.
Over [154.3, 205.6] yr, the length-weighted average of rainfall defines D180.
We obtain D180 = 23.1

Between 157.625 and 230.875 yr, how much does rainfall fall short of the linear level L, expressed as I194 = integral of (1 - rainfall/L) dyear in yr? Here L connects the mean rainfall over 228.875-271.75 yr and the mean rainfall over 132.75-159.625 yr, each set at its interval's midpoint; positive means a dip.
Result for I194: -4.9 yr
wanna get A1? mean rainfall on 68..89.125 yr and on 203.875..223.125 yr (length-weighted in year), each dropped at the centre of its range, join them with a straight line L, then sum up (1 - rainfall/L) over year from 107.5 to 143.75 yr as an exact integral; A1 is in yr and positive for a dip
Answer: 4.1 yr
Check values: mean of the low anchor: 23.3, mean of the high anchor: 23.5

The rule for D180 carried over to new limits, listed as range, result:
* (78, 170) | 21.1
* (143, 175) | 21.7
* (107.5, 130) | 20.8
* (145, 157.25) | 20.9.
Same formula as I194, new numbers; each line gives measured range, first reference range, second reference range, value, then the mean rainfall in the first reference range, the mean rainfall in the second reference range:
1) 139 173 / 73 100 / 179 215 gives 2.3 yr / 22.1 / 23.8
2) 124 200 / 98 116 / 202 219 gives 0.7 yr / 20.6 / 23.7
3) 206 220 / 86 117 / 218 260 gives -0.4 yr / 20.6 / 23.3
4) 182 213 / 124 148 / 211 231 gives -1.7 yr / 20.7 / 23.4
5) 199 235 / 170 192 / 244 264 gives -0.9 yr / 23.1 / 23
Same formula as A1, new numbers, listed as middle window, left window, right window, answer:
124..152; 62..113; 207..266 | 2.0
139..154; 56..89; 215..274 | 1.3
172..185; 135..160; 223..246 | -0.6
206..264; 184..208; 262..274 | -0.5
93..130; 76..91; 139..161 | 1.7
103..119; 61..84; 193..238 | 2.0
